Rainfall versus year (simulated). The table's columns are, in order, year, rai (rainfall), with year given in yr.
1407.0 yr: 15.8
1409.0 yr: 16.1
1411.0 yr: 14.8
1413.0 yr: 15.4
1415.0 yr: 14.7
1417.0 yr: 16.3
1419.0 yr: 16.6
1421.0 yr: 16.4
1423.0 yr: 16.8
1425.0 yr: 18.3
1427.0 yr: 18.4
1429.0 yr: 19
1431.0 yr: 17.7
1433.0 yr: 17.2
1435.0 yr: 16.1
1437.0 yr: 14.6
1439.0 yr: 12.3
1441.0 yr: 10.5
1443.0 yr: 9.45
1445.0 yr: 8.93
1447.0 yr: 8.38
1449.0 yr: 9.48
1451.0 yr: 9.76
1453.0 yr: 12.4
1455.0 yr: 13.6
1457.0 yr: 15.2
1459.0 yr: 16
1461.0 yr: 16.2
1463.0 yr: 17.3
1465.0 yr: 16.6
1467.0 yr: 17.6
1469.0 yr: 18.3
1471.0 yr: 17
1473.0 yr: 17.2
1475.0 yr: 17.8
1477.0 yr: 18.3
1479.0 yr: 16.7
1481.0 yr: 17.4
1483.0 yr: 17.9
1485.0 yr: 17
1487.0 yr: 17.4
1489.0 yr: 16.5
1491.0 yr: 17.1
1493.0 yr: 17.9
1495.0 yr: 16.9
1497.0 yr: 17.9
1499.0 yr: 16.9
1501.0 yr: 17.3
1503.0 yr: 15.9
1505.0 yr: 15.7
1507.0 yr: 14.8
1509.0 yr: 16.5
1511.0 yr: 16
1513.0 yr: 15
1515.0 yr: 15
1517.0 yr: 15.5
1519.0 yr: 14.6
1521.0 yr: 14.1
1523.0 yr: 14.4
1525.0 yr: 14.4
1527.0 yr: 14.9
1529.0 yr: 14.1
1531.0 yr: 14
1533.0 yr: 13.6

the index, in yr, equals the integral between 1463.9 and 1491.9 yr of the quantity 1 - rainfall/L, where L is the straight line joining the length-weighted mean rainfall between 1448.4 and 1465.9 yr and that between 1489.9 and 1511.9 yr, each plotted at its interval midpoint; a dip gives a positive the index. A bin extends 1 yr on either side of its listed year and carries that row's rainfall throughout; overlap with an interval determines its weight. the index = -3.7 yr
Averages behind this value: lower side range 14.2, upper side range 16.6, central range 17.3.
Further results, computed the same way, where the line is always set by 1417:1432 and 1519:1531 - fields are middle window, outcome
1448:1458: 2.7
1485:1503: -2.1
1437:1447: 3.8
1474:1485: -1.2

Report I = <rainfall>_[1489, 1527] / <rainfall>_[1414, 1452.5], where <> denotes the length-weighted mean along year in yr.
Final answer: 1.12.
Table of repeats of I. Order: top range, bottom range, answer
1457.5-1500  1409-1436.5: 1.03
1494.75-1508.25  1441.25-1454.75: 1.65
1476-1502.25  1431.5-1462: 1.36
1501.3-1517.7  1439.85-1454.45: 1.57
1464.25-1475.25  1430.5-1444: 1.26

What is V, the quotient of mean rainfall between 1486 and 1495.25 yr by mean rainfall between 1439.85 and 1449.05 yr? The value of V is 1.83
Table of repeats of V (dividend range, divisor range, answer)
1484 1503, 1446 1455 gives 1.65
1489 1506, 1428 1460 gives 1.29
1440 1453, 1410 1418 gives 0.63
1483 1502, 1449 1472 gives 1.14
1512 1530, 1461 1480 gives 0.84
